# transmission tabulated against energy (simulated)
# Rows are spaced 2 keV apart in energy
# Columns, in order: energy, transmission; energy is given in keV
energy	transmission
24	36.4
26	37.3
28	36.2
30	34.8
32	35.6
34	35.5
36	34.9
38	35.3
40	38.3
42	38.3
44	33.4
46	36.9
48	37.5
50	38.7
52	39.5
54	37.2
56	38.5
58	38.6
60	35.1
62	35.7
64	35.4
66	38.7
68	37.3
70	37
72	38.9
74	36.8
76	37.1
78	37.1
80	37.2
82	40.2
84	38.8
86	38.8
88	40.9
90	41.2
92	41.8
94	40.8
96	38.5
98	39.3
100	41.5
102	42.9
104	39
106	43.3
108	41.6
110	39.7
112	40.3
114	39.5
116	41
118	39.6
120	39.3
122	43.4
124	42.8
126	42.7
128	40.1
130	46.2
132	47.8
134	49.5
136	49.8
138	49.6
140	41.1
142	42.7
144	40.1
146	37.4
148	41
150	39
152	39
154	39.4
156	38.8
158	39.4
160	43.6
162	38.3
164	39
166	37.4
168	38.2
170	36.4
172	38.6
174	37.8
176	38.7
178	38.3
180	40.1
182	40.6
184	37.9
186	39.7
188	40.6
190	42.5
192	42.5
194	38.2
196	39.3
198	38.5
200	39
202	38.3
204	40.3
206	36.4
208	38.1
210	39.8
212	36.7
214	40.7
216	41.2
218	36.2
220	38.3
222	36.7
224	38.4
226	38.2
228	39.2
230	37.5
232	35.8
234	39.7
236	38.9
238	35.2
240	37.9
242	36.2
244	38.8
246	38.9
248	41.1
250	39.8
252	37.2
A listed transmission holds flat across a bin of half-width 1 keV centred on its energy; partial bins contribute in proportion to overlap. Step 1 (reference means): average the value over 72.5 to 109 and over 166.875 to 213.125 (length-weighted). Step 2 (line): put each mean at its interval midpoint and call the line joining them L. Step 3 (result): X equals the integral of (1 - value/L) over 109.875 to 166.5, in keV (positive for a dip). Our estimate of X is -3.3 keV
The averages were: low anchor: 39.8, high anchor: 39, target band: 41.7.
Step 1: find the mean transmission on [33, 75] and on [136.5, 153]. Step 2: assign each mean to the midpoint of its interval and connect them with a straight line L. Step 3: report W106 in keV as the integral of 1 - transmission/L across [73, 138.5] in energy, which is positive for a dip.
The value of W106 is -2.9 keV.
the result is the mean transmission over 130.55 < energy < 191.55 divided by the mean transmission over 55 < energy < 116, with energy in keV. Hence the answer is 1.04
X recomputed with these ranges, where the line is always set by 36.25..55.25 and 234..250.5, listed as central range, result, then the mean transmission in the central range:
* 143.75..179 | -0.9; 38.9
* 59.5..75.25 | 0.2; 36.9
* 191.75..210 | -0.3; 38.9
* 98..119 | -1.8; 40.8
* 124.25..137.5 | -2.9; 46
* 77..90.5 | -0.6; 39.1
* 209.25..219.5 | -0.2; 38.9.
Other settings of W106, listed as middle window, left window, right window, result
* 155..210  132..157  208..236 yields 1.8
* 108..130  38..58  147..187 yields -1.5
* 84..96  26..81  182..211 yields -0.9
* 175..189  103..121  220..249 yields -0.1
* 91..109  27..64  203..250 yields -1.9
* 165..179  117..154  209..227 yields 1.0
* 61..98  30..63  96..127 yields 0.4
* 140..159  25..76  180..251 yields -0.9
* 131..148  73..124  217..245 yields -2.3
